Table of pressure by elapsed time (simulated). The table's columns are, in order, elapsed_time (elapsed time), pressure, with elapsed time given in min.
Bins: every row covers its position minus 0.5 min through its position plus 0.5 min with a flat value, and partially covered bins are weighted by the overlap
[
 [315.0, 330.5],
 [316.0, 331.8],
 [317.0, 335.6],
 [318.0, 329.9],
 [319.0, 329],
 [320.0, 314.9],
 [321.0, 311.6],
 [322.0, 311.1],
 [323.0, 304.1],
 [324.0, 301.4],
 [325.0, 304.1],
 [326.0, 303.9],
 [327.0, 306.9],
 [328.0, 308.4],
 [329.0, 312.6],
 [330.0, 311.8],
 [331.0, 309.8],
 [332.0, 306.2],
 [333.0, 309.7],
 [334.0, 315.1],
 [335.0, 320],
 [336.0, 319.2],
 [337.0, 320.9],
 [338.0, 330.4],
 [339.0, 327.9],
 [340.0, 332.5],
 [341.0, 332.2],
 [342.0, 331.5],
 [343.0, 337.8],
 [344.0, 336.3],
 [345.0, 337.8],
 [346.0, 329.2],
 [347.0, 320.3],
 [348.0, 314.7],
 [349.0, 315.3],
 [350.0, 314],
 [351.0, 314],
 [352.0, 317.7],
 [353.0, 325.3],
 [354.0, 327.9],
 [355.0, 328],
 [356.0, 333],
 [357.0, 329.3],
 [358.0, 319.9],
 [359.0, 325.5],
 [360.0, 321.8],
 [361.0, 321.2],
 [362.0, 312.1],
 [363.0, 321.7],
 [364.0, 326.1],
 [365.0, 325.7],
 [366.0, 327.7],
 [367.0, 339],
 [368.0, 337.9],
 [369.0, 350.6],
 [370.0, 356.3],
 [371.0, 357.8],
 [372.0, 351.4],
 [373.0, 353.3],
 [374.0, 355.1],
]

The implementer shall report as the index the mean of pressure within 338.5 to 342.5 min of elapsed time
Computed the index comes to 331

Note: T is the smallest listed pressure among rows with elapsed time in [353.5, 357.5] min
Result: 327.9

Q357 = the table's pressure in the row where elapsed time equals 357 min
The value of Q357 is 329.3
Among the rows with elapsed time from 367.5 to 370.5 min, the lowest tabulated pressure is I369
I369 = 337.9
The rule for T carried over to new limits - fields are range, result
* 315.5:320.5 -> 314.9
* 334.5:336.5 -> 319.2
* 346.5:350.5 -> 314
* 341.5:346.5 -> 329.2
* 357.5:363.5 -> 312.1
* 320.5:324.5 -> 301.4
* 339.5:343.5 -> 331.5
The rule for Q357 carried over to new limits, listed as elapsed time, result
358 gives 319.9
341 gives 332.2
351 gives 314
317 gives 335.6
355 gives 328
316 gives 331.8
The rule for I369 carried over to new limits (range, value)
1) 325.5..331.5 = 303.9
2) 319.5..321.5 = 311.6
